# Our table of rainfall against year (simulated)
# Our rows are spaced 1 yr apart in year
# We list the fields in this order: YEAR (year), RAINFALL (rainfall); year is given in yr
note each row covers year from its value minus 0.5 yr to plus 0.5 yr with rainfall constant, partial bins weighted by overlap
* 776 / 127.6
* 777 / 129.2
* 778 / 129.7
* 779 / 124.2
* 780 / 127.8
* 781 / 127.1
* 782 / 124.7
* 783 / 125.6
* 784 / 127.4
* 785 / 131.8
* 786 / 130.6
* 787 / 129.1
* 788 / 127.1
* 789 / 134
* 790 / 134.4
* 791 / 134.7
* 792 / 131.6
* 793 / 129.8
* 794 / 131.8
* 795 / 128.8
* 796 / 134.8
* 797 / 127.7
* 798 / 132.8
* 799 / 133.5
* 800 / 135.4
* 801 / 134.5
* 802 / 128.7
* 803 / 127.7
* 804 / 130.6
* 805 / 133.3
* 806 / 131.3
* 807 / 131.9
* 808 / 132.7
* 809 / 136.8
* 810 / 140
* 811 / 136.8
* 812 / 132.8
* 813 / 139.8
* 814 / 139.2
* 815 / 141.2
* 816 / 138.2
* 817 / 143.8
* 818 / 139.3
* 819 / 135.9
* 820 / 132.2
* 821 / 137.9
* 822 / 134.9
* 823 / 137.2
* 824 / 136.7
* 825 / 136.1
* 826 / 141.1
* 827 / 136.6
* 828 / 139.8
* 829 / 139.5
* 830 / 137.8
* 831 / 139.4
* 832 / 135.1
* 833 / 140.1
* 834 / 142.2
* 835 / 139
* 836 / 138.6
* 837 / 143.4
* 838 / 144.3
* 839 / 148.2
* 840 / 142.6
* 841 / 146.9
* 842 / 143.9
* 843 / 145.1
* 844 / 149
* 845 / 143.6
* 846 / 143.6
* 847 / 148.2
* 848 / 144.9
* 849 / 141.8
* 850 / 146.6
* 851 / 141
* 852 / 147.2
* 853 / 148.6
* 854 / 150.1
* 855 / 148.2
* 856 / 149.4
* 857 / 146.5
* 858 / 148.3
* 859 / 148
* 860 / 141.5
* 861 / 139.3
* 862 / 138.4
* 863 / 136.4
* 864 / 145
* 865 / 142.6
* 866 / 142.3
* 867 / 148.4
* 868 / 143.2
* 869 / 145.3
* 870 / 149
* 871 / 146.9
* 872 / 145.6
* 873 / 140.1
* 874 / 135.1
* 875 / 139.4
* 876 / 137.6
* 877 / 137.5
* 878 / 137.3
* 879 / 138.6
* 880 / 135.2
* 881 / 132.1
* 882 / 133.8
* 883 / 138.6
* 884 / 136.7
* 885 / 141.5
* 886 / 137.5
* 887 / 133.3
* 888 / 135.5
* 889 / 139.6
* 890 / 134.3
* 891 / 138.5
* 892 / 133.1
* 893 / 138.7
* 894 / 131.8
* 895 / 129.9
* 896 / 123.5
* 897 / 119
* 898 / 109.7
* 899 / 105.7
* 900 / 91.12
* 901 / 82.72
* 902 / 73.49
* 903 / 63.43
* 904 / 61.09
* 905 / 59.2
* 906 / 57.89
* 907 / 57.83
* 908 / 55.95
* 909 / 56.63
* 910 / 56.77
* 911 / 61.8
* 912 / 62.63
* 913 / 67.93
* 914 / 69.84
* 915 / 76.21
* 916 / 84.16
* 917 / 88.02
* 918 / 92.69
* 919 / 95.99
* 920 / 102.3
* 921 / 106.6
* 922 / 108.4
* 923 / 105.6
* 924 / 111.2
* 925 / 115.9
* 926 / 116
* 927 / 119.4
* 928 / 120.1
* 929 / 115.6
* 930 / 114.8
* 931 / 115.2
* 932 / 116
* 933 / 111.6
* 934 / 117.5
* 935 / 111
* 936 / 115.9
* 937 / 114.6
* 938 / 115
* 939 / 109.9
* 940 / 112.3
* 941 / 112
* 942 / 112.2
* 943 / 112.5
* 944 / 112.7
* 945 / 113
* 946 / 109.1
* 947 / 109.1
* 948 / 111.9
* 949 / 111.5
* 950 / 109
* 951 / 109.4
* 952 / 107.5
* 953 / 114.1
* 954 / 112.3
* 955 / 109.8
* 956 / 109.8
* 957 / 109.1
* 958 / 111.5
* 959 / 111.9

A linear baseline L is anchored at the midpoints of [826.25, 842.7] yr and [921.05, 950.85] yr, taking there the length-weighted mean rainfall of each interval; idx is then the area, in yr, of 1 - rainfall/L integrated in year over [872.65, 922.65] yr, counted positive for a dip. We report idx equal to 7.21 yr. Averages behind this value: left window 141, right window 113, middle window 106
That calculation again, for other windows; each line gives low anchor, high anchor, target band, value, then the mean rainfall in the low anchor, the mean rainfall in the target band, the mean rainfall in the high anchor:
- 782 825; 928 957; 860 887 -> -3.75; 134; 140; 112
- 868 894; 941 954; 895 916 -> 8.43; 138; 77.1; 111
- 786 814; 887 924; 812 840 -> -3.60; 133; 139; 94.6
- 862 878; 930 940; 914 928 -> 2.17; 142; 101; 114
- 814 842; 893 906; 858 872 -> -3.21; 140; 144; 96.1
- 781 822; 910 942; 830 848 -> -2.79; 133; 143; 102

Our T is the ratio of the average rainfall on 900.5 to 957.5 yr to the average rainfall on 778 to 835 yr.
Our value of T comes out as 0.7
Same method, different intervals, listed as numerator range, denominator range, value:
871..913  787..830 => 0.83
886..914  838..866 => 0.66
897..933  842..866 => 0.62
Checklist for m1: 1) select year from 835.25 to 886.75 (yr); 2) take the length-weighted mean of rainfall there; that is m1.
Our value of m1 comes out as 143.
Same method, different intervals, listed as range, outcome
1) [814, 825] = 138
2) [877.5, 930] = 105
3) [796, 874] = 140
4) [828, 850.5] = 143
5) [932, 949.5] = 113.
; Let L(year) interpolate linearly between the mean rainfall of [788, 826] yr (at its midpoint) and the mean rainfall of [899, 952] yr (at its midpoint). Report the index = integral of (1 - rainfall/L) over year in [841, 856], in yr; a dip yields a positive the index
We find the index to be -3.06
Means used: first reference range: 135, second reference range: 96.6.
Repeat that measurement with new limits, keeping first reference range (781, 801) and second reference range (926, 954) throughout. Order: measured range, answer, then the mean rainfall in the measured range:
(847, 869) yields -3.92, 145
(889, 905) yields 1.34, 108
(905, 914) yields 4.36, 60.2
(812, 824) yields -0.96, 138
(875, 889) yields -1.96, 137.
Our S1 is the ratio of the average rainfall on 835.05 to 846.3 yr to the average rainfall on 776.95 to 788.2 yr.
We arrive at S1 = 1.13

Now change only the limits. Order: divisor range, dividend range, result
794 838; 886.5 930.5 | 0.72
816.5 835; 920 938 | 0.82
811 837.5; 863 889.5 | 1.01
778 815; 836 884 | 1.09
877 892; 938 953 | 0.81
